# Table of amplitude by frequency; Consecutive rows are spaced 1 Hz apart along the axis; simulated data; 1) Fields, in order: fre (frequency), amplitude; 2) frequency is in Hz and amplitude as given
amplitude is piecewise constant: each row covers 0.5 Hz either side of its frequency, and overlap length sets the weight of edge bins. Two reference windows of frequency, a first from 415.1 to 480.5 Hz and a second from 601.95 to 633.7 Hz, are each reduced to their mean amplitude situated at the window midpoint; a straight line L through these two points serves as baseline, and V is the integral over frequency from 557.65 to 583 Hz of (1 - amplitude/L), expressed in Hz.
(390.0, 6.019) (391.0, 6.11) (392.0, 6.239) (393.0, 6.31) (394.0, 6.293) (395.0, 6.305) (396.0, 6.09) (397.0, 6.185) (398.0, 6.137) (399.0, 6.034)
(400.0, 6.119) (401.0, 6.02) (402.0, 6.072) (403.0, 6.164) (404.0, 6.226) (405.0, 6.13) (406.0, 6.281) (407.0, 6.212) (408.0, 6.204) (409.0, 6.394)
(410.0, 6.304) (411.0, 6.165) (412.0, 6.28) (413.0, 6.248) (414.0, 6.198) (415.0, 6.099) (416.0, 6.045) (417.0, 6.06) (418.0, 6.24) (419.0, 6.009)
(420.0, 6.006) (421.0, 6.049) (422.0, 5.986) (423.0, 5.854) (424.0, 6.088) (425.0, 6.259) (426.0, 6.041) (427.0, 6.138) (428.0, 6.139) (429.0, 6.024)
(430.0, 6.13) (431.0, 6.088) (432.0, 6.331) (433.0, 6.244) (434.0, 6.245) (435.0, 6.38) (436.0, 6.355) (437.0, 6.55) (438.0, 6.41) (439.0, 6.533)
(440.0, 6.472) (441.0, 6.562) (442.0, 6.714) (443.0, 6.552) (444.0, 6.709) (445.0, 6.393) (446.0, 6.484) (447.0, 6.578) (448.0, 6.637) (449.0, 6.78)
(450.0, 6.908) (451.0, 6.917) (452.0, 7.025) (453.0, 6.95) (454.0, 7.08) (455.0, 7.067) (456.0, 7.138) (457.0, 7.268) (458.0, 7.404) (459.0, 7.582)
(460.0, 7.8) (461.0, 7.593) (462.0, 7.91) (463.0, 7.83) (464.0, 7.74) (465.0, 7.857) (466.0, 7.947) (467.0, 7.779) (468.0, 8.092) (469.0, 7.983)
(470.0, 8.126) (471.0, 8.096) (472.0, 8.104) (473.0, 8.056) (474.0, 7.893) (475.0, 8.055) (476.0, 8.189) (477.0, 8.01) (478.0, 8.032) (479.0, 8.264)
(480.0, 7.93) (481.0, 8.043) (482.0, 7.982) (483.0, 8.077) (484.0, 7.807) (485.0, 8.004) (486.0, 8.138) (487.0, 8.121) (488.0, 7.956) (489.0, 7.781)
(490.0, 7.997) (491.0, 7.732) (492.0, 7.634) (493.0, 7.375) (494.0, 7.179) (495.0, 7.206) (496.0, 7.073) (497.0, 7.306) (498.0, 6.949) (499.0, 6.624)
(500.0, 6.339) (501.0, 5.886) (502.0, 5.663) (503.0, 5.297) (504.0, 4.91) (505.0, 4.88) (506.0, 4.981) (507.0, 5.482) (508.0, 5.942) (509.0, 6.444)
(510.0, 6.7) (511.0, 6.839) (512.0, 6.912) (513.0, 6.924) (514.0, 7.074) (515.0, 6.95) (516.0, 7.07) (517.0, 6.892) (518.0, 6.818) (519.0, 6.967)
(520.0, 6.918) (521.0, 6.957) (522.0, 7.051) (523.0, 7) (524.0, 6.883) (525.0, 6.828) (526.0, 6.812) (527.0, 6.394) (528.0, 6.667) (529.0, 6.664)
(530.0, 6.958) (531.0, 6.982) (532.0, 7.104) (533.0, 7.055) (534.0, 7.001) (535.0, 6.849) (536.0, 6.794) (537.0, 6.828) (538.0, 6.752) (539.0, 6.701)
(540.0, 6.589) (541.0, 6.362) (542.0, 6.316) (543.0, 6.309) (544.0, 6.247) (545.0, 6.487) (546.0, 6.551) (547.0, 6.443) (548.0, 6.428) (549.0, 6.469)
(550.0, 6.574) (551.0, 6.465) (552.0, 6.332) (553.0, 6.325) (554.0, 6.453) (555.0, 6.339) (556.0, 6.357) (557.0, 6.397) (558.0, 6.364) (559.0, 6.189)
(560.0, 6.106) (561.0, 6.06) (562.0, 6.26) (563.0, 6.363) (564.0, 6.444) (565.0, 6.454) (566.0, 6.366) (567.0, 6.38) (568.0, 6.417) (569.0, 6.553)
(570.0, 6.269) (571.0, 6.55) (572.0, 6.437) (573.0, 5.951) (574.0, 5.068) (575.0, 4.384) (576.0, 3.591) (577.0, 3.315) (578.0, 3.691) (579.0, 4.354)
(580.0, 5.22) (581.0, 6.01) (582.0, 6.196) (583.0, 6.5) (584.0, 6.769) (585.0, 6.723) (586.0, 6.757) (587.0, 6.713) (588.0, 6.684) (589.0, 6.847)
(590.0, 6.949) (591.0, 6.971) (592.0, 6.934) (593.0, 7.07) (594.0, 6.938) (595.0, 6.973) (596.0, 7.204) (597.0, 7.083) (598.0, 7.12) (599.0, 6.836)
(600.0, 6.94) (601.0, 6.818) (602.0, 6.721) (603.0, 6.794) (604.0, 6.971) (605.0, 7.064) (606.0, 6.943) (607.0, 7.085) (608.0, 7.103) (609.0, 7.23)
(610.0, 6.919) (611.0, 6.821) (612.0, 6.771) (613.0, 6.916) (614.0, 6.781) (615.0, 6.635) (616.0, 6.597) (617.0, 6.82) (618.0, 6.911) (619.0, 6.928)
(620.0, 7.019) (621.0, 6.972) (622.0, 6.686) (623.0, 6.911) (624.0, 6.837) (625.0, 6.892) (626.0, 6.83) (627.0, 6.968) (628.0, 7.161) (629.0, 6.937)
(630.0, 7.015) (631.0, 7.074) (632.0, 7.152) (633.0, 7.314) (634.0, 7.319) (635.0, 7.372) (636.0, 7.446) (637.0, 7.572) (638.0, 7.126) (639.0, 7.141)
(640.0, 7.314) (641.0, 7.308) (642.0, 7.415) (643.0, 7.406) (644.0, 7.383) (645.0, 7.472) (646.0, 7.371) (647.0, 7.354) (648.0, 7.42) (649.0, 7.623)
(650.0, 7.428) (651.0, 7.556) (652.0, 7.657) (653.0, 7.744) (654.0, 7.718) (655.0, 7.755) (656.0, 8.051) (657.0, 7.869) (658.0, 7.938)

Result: 4.4 Hz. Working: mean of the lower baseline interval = 6.96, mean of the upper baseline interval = 6.94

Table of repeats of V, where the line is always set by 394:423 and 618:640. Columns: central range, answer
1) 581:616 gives 0.5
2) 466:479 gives -3.3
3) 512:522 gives -0.5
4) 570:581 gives 3.0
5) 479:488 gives -2.2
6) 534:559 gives 0.9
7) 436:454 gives -1.0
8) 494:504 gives 0.1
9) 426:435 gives 0.1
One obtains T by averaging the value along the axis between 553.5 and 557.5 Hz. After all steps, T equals 6.39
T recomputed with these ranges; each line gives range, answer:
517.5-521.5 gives 6.92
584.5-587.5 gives 6.73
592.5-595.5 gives 6.99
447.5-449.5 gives 6.71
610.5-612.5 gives 6.8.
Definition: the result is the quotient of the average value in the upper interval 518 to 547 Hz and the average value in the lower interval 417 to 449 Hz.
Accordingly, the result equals 1.07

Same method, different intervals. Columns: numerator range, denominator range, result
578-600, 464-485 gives 0.82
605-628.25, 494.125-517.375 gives 1.08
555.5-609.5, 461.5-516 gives 0.87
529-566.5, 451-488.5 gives 0.84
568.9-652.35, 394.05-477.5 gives 1.00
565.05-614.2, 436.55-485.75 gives 0.86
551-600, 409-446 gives 1.00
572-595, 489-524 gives 0.89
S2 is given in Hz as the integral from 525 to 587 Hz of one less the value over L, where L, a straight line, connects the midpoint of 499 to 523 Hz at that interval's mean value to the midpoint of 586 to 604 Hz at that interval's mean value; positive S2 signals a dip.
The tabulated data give 3.7 Hz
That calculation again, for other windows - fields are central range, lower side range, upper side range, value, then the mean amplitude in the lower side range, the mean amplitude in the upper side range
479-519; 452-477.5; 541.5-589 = 1.2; 7.73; 6.09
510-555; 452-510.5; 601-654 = 3.3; 7.33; 7.12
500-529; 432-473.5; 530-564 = 1.2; 7.13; 6.52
